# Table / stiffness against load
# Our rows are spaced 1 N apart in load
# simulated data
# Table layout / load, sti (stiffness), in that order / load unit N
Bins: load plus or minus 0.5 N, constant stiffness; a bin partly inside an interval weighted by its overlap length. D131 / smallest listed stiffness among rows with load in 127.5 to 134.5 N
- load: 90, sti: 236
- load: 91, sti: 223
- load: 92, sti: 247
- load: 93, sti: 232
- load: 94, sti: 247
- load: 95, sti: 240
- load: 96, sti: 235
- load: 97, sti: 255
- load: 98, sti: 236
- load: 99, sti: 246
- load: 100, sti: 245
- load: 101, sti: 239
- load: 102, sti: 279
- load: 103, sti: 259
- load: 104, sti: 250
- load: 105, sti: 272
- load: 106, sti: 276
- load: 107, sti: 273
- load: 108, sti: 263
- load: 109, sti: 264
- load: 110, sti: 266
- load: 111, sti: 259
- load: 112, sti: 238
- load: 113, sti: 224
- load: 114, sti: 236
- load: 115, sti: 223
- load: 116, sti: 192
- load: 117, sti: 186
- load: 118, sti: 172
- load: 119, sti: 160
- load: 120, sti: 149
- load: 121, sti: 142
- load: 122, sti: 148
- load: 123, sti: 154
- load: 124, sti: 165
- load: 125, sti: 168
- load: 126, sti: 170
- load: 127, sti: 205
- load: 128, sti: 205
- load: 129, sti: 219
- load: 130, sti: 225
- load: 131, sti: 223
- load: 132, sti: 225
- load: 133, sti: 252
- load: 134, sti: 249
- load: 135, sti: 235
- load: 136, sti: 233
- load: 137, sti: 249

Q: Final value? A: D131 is 205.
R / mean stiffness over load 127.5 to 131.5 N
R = 218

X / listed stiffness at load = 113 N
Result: 224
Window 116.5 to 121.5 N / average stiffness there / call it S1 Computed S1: 162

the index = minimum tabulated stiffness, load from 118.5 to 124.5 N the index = 142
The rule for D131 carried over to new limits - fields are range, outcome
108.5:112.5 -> 238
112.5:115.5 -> 223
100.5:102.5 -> 239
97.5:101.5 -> 236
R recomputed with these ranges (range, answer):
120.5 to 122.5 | 145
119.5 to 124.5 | 152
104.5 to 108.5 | 271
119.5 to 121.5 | 146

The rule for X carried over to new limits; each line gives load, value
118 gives 172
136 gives 233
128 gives 205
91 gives 223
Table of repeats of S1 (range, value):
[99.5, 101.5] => 242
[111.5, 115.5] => 230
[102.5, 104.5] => 254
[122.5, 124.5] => 160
